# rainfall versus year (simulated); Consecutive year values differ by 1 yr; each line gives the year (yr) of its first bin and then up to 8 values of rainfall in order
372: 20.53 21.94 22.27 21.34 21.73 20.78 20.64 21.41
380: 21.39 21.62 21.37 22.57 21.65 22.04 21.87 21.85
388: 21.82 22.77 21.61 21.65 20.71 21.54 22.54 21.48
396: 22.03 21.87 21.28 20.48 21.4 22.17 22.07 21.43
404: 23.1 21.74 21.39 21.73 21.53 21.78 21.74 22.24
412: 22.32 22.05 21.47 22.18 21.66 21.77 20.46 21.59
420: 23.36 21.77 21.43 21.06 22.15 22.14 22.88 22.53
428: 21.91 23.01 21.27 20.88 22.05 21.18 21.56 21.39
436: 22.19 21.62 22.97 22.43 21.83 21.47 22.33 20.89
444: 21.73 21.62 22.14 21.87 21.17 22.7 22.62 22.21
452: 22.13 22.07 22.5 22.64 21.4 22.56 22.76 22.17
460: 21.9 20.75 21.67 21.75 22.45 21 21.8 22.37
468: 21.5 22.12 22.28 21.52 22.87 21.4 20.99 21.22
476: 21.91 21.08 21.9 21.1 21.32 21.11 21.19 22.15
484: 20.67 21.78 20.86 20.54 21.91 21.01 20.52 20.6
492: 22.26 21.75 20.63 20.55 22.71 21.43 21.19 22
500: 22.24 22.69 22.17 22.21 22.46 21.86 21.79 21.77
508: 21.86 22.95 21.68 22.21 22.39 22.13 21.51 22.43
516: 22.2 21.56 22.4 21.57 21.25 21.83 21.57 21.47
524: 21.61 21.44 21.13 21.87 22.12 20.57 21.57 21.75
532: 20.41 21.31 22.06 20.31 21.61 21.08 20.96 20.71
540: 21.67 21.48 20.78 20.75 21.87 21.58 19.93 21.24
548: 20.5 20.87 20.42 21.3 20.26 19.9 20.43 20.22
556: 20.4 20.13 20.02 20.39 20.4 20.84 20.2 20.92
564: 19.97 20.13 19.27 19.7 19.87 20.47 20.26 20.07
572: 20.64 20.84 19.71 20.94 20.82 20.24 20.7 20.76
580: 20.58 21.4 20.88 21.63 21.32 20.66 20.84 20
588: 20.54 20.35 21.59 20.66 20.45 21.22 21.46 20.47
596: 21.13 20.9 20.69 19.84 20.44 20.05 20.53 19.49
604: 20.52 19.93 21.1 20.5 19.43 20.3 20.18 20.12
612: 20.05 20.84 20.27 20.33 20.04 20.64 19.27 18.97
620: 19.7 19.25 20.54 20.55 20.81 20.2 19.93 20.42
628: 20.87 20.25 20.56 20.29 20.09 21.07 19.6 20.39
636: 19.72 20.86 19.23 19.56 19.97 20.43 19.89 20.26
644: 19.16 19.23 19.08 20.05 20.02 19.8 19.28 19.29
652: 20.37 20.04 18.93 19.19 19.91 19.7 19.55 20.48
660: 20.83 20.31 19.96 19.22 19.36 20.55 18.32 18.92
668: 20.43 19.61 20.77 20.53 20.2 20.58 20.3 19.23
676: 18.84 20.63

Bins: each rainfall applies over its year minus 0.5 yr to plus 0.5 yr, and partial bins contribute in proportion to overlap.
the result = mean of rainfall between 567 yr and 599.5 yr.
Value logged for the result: 20.7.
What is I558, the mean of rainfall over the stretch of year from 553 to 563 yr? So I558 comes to 20.3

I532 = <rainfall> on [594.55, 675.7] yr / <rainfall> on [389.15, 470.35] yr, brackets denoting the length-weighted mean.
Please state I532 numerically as 0.92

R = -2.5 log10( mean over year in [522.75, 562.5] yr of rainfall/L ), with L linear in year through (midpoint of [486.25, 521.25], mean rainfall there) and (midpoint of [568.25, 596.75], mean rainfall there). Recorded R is 0.02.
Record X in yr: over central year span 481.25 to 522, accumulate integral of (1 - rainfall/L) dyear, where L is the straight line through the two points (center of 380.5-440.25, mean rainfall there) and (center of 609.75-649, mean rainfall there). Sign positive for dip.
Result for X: -1.2 yr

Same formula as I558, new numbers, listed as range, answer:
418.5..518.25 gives 21.8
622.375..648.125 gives 20.1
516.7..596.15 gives 20.8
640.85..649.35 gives 19.7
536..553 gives 21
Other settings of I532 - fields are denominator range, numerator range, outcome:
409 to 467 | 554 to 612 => 0.93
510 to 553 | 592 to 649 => 0.95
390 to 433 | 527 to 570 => 0.95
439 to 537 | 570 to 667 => 0.93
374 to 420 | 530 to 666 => 0.94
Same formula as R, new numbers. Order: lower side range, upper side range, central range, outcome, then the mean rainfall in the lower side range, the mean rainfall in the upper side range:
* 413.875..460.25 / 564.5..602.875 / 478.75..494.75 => 0.01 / 22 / 20.6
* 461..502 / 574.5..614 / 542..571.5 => 0.03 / 21.5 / 20.6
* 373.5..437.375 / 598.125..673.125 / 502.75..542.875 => -0.04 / 21.8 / 20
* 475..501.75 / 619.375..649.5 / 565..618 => 0.00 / 21.4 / 20.1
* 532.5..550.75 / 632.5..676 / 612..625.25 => 0.01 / 21.1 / 19.9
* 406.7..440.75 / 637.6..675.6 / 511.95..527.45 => -0.04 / 21.9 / 19.8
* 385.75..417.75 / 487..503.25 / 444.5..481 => -0.01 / 21.8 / 21.6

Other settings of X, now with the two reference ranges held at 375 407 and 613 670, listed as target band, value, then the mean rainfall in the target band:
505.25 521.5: -0.9 yr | 22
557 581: 0.1 yr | 20.4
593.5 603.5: -0.1 yr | 20.5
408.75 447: -0.8 yr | 21.9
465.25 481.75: -0.4 yr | 21.6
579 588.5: -0.2 yr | 20.9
